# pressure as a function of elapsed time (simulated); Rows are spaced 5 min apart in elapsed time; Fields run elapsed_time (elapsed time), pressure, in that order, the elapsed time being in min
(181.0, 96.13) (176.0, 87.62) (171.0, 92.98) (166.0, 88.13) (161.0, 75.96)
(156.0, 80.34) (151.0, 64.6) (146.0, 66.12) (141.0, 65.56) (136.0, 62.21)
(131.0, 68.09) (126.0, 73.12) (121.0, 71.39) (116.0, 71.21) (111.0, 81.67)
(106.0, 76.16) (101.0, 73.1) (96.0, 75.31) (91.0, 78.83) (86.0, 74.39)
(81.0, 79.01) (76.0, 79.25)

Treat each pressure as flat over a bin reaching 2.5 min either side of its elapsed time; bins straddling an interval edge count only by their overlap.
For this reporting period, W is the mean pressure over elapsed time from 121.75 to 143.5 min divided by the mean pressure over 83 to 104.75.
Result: 0.9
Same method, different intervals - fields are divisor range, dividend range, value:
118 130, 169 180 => 1.27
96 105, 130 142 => 0.87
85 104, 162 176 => 1.17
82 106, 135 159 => 0.90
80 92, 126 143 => 0.86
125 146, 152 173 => 1.24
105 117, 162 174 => 1.15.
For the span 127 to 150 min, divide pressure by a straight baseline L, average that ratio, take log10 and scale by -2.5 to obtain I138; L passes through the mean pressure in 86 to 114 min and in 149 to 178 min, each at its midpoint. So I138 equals 0.21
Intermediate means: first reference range 76.7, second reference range 81.8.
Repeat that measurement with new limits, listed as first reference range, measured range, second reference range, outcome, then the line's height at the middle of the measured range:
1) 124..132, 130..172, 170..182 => 0.11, 80.9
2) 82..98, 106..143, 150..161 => 0.07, 75.3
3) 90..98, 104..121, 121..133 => -0.03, 73.5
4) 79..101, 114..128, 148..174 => 0.09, 78.1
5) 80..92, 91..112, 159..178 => 0.03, 78.8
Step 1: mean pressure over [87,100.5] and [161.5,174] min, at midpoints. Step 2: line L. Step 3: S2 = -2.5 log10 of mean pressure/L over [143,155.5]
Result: 0.25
